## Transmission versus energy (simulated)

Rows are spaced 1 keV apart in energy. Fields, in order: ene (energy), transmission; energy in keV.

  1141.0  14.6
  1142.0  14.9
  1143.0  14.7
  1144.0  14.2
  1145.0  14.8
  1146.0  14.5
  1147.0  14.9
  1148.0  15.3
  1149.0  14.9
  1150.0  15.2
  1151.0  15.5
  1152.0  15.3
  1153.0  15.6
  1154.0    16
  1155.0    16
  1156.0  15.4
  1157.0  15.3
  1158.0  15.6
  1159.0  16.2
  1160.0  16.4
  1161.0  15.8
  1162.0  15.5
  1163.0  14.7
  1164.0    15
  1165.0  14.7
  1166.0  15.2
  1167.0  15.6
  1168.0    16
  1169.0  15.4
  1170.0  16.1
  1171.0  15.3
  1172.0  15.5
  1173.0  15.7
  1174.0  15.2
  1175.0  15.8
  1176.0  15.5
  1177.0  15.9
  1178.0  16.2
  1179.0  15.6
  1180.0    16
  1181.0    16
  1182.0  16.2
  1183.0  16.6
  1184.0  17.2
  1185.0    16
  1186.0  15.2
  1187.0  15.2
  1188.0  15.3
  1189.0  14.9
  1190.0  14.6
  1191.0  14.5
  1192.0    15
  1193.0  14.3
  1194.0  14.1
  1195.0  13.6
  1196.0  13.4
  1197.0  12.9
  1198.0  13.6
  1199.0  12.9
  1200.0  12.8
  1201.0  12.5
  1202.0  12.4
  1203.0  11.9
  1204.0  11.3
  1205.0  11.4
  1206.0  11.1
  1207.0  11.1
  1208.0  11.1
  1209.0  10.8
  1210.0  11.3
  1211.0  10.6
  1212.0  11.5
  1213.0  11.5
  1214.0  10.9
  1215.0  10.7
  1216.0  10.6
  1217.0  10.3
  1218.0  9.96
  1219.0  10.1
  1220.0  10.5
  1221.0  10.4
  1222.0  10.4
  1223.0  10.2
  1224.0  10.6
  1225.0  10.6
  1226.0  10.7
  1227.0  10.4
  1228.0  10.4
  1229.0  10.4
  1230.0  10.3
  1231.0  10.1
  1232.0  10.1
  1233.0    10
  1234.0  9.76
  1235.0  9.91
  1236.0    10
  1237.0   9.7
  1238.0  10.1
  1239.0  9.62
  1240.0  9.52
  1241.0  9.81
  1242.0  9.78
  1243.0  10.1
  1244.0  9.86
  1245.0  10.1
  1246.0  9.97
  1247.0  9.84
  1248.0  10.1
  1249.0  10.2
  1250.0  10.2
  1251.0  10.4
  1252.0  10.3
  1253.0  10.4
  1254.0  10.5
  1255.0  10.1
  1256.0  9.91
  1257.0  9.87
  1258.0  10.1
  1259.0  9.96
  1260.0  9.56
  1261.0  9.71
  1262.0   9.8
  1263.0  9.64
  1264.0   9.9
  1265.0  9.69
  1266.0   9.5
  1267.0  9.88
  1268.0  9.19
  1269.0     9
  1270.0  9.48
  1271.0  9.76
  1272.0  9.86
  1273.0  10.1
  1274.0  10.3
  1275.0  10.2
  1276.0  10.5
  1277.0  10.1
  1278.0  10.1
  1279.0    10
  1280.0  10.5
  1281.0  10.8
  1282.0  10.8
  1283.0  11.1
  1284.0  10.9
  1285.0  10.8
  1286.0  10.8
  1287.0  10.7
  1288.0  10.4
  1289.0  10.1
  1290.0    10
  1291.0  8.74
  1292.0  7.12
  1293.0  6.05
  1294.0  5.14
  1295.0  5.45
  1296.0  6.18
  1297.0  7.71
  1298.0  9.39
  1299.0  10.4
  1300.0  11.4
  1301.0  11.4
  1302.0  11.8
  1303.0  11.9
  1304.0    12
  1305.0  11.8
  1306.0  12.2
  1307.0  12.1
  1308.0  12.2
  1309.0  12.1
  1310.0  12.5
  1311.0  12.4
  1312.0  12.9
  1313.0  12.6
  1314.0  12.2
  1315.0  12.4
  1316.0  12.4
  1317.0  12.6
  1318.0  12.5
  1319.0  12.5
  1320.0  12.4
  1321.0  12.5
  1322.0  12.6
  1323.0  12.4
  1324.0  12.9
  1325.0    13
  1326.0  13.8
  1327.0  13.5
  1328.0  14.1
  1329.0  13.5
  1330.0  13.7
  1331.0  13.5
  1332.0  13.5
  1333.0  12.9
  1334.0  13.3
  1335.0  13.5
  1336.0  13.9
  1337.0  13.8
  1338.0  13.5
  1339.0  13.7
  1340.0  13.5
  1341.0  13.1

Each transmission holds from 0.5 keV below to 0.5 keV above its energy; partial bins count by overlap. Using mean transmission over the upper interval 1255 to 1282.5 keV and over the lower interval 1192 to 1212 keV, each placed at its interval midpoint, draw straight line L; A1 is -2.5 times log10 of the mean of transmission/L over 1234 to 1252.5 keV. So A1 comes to 0.09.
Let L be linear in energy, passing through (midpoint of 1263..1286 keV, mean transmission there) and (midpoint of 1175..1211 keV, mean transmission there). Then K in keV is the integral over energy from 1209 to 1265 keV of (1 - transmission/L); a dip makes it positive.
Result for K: 7.8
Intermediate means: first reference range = 13.9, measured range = 10.2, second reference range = 10.1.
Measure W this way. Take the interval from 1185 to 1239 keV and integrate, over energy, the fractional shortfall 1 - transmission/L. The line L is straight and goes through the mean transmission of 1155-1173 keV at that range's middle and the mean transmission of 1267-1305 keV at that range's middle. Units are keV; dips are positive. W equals 6.7 keV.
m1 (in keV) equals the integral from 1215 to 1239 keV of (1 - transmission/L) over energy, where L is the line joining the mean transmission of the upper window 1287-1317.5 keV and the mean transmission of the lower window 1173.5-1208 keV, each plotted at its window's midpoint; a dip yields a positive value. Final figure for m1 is 5.2 keV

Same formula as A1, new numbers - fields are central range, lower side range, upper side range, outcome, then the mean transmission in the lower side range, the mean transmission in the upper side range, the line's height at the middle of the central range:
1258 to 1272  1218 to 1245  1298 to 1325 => 0.14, 10.1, 12.2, 11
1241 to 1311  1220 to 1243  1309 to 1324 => 0.13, 10.1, 12.5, 11.4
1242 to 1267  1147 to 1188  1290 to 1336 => 0.30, 15.6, 11.6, 13.2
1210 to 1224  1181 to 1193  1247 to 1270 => 0.23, 15.5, 9.89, 13.1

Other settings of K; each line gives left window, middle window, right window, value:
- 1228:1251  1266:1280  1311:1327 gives 1.6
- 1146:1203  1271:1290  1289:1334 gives 2.9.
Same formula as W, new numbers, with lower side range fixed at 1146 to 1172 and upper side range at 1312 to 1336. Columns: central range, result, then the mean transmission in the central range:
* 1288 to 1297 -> 4.0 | 7.54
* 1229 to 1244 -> 4.6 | 9.93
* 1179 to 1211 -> 2.7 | 13.7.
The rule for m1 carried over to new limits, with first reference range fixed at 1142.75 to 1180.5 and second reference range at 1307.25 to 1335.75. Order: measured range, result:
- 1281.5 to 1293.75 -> 3.4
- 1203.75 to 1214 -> 2.5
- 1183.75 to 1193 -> -0.1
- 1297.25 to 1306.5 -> 1.3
